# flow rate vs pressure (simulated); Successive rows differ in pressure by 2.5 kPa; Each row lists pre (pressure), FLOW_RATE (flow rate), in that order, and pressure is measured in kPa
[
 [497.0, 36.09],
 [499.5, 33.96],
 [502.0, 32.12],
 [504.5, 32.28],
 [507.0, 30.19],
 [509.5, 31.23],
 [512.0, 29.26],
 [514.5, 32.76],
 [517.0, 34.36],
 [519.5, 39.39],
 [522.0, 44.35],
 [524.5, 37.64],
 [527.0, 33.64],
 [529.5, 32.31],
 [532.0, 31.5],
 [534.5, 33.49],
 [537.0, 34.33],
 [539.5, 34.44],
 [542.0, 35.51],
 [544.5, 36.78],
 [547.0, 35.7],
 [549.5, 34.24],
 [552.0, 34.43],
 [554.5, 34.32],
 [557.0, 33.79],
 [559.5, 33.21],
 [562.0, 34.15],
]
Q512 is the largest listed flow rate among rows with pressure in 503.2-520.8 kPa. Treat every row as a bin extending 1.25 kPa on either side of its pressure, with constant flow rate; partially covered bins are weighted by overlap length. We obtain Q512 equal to 39.39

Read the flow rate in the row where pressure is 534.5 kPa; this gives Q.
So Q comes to 33.49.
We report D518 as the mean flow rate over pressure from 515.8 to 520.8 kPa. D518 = 37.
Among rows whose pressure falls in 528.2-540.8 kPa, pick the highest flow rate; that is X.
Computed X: 34.44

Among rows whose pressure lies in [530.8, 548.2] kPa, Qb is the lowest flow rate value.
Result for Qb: 31.5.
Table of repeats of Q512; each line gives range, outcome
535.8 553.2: 36.78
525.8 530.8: 33.64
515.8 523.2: 44.35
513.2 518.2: 34.36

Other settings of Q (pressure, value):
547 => 35.7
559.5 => 33.21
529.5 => 32.31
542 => 35.51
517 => 34.36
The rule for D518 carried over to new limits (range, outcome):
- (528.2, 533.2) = 31.9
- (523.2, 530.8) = 34.6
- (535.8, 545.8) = 35.3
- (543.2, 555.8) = 35.1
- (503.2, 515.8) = 31.2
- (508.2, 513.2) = 30.3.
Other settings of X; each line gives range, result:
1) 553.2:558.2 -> 34.32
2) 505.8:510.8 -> 31.23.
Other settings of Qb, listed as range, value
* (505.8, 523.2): 29.26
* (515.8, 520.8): 34.36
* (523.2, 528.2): 33.64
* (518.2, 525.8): 37.64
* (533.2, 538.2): 33.49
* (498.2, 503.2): 32.12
